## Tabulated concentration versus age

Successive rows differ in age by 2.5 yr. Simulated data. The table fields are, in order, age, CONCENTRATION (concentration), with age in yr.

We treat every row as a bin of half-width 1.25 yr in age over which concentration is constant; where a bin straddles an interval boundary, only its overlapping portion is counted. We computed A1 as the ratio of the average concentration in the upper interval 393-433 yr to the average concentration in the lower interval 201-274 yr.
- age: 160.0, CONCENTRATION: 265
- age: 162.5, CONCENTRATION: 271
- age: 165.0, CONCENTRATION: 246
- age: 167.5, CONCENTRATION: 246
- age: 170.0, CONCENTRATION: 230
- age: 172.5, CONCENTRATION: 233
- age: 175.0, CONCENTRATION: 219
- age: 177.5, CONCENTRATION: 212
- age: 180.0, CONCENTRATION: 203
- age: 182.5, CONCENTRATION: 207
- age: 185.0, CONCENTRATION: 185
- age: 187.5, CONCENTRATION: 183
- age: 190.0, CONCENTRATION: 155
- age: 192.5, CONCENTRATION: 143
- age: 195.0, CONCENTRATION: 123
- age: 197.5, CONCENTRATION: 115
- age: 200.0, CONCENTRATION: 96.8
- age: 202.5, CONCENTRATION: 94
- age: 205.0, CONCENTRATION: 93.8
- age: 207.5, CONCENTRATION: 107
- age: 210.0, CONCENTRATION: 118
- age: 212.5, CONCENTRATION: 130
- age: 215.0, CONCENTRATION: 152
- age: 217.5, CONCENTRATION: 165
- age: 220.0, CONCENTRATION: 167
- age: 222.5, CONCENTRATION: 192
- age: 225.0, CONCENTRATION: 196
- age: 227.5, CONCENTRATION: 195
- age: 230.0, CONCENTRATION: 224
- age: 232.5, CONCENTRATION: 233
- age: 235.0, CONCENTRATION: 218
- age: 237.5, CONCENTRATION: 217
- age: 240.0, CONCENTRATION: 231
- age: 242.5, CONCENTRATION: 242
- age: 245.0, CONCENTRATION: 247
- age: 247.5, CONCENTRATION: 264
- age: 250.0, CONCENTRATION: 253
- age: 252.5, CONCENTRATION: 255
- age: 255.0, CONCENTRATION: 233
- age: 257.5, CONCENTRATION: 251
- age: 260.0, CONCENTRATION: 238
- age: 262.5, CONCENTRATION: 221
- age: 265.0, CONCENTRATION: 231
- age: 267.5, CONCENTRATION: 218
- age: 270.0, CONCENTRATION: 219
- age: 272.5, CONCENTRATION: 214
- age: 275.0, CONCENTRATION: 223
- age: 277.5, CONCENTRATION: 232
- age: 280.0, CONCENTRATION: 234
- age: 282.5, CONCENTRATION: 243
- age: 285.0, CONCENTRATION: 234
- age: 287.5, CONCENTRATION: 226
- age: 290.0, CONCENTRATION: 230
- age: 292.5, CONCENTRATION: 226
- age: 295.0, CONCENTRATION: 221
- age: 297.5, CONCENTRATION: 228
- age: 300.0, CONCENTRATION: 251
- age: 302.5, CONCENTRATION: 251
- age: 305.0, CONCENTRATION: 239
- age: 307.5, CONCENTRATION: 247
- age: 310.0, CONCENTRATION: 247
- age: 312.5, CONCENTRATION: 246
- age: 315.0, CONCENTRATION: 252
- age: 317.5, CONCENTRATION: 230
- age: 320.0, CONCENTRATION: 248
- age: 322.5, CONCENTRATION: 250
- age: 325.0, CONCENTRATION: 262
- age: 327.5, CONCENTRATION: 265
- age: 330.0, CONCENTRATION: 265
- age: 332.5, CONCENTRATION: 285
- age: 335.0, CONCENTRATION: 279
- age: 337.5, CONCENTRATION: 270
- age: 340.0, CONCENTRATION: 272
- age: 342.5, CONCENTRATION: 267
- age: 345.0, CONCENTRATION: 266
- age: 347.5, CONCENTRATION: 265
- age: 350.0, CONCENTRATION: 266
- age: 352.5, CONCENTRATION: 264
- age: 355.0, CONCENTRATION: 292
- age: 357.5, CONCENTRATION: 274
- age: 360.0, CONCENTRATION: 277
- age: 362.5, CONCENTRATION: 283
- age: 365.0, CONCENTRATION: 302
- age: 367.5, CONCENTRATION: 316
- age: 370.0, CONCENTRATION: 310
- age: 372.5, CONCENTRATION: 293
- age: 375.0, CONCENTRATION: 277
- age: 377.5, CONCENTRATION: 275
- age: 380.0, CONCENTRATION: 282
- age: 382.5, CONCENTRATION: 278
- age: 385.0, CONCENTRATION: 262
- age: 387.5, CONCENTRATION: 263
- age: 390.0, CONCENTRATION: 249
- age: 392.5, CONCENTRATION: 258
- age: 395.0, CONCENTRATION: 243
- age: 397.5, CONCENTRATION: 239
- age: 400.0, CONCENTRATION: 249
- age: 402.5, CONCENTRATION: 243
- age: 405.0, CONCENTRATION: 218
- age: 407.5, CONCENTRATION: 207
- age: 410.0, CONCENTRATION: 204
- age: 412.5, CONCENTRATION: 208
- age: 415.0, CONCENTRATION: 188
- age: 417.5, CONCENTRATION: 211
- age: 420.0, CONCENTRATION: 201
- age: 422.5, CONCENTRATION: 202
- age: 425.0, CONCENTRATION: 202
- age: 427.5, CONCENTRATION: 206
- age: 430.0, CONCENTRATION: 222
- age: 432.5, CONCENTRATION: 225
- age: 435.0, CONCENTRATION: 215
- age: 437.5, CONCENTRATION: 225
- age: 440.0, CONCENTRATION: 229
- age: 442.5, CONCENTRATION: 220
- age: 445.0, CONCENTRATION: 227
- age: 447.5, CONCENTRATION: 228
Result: 1.08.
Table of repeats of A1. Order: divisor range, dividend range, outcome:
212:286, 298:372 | 1.21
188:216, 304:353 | 2.12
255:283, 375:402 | 1.13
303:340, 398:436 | 0.83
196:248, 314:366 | 1.54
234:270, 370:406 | 1.10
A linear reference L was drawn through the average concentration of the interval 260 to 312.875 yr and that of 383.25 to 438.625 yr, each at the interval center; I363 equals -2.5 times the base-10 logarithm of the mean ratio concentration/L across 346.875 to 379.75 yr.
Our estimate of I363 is -0.241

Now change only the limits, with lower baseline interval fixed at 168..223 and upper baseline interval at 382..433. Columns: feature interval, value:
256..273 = -0.24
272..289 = -0.22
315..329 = -0.25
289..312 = -0.22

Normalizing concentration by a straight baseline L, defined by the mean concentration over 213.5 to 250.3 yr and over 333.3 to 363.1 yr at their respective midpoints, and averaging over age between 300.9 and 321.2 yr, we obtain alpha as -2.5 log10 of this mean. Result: 0.04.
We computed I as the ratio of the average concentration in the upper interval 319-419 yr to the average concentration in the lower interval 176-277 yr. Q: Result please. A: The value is 1.4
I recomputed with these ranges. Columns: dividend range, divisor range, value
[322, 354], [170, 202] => 1.55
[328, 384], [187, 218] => 2.21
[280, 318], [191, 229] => 1.70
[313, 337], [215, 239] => 1.31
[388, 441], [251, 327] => 0.94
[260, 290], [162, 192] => 1.07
